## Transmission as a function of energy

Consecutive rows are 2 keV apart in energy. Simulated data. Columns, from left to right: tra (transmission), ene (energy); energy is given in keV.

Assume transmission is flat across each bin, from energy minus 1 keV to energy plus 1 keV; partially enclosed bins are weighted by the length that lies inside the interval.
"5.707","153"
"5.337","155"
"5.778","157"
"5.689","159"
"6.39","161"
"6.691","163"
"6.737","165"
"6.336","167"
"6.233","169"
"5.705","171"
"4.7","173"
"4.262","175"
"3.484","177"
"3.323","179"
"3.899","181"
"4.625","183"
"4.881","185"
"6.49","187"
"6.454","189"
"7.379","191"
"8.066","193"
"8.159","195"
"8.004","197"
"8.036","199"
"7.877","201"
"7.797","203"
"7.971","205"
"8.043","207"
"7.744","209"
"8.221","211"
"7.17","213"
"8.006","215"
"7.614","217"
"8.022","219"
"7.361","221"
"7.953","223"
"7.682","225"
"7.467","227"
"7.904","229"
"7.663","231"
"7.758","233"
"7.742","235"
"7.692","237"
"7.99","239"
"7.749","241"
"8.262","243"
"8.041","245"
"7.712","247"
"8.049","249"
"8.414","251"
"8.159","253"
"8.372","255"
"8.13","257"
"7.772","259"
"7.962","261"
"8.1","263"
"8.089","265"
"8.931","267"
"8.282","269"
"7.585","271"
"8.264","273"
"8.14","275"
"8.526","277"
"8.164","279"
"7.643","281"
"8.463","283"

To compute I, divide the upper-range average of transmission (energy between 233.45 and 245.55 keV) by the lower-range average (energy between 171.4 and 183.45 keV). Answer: 1.92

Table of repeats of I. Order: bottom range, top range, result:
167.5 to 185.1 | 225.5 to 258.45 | 1.72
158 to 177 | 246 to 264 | 1.41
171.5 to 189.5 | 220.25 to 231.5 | 1.65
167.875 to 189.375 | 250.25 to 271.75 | 1.67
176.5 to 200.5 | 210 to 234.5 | 1.26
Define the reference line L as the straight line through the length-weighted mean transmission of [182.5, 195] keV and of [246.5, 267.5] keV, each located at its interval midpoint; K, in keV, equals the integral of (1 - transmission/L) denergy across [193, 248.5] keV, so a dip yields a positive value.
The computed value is -4.4 keV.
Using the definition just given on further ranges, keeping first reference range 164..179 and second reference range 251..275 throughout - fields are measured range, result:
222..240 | -1.60 keV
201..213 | -2.88 keV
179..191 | 0.83 keV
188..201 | -3.79 keV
